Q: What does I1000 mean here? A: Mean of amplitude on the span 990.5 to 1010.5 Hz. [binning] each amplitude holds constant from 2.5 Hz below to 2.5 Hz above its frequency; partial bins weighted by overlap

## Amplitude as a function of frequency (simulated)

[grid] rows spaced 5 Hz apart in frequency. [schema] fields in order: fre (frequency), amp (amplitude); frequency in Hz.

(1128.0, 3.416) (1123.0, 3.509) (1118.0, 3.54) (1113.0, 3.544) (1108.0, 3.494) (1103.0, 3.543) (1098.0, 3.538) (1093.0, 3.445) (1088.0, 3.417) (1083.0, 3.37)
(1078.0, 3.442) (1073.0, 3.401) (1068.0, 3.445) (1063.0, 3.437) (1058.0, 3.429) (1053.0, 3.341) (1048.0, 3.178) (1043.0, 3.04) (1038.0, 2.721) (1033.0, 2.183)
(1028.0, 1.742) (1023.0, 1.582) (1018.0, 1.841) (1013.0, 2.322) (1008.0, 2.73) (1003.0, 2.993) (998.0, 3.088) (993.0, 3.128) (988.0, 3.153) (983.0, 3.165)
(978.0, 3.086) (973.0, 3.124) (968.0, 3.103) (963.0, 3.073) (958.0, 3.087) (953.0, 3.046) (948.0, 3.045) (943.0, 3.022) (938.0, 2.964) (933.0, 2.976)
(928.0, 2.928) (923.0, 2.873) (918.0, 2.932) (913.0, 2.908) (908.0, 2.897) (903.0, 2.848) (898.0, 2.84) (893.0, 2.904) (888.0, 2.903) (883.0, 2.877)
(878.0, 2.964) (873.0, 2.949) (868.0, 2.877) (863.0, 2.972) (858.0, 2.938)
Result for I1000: 2.98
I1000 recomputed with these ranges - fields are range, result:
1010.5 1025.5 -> 1.92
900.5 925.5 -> 2.89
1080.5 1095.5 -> 3.41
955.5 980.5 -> 3.09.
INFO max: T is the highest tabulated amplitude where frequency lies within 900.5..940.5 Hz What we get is 2.976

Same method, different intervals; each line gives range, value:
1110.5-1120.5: 3.544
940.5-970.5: 3.103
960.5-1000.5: 3.165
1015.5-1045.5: 3.04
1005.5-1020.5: 2.73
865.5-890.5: 2.964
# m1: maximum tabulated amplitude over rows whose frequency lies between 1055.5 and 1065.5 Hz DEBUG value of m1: 3.437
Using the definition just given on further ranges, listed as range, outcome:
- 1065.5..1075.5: 3.445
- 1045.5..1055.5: 3.341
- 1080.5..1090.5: 3.417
